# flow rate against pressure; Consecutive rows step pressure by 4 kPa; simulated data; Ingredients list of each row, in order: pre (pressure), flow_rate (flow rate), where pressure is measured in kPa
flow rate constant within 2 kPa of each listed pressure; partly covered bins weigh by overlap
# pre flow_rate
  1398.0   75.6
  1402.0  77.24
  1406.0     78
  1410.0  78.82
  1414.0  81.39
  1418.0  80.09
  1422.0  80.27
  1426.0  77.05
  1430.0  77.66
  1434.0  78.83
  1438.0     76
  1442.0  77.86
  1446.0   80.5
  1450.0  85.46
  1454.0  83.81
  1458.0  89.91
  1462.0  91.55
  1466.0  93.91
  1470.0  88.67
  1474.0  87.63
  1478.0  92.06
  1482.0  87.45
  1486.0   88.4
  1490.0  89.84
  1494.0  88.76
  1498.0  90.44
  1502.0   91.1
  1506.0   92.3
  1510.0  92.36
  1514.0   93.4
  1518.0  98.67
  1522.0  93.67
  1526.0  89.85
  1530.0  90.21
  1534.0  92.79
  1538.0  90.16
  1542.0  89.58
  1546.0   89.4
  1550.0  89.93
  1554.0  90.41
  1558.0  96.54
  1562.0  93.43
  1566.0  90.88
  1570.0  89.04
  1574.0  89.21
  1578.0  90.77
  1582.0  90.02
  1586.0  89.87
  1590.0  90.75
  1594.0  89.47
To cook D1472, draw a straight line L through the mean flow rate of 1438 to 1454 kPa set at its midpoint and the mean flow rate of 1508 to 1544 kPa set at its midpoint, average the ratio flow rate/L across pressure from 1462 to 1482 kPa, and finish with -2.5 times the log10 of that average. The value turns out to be -0.07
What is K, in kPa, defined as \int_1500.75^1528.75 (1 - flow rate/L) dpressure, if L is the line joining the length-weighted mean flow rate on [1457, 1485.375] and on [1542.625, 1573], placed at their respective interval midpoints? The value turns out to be -0.7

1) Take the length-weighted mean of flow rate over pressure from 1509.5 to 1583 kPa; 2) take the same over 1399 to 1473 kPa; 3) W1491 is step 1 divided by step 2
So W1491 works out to 1.12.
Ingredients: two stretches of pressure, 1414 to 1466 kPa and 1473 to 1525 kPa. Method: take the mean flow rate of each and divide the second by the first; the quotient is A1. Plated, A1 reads 1.1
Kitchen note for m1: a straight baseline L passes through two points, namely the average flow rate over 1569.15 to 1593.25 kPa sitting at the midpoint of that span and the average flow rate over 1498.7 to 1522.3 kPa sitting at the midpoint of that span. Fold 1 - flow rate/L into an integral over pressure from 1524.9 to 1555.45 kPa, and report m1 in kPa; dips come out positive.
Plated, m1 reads 0.6 kPa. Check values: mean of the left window 93.4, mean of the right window 90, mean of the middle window 90.3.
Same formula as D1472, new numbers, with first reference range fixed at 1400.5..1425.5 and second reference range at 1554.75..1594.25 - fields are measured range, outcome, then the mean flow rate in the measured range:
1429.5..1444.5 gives 0.04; 77.7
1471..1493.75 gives -0.06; 89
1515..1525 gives -0.10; 95.3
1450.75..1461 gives -0.06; 87.1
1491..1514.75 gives -0.07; 91.2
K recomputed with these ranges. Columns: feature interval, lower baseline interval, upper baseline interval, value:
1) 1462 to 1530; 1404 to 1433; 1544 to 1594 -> -4.84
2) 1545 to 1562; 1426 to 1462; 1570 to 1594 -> -0.71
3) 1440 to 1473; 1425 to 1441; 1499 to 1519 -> -1.66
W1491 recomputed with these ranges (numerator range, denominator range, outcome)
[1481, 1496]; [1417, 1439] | 1.13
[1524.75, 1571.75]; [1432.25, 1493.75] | 1.06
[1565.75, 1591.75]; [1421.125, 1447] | 1.15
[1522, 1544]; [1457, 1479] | 1.00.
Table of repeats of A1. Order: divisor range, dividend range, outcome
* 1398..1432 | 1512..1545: 1.17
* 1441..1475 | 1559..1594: 1.04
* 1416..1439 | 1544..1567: 1.17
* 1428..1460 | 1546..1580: 1.12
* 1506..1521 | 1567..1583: 0.95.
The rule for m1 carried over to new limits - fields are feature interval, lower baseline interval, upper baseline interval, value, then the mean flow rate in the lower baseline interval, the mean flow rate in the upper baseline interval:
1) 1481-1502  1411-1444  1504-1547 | -0.4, 78.6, 92.1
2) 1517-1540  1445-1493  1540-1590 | -0.6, 88.4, 90.8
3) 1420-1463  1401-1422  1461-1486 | 1.6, 79.3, 90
